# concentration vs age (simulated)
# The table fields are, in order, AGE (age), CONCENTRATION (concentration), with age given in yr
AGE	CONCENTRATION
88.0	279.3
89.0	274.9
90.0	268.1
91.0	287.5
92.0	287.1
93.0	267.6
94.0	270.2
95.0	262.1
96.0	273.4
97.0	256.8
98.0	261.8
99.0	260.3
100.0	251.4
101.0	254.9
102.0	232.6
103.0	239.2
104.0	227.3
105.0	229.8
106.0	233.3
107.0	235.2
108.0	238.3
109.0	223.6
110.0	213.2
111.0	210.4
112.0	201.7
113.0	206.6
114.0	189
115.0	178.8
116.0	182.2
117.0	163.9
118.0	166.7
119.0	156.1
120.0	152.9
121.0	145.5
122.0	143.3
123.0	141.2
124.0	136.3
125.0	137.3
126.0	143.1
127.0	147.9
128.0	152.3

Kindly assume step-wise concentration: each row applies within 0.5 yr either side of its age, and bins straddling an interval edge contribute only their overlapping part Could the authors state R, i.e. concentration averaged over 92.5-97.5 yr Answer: 266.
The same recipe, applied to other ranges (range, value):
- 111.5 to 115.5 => 194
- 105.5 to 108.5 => 236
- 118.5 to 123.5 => 148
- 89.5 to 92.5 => 281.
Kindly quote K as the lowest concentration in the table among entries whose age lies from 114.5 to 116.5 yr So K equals 178.8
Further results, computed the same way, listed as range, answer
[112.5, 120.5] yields 152.9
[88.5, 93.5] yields 267.6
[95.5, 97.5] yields 256.8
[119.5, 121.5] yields 145.5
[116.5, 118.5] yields 163.9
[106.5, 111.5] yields 210.4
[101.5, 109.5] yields 223.6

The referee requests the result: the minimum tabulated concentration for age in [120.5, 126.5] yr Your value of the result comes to 136.3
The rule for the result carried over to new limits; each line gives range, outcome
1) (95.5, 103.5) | 232.6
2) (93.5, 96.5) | 262.1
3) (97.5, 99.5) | 260.3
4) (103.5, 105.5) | 227.3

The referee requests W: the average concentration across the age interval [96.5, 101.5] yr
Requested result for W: 257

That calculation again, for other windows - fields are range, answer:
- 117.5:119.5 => 161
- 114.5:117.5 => 175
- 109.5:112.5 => 208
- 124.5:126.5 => 140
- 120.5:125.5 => 141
